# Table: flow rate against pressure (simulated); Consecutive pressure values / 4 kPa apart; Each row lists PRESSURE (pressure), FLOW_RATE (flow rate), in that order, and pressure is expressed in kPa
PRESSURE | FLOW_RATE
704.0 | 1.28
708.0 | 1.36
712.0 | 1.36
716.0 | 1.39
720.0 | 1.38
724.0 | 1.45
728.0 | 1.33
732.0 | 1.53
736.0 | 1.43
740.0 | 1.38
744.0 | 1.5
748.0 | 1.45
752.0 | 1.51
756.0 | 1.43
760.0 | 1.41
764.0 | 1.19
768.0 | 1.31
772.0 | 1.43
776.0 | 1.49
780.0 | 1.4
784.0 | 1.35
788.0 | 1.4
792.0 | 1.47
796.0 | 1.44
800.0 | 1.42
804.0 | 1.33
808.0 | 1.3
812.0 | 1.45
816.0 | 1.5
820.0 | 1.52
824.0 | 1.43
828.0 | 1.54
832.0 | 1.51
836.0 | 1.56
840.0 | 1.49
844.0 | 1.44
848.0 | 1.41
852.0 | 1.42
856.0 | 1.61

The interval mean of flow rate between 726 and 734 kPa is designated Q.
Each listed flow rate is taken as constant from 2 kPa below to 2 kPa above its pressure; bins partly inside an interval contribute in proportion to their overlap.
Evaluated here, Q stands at 1.43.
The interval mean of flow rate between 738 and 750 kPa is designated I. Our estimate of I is 1.44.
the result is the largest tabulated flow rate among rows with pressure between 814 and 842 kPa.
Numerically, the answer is 1.56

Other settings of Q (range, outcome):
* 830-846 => 1.5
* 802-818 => 1.4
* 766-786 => 1.4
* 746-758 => 1.46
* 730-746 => 1.46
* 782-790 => 1.38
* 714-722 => 1.38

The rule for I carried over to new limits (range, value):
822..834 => 1.49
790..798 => 1.46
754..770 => 1.33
